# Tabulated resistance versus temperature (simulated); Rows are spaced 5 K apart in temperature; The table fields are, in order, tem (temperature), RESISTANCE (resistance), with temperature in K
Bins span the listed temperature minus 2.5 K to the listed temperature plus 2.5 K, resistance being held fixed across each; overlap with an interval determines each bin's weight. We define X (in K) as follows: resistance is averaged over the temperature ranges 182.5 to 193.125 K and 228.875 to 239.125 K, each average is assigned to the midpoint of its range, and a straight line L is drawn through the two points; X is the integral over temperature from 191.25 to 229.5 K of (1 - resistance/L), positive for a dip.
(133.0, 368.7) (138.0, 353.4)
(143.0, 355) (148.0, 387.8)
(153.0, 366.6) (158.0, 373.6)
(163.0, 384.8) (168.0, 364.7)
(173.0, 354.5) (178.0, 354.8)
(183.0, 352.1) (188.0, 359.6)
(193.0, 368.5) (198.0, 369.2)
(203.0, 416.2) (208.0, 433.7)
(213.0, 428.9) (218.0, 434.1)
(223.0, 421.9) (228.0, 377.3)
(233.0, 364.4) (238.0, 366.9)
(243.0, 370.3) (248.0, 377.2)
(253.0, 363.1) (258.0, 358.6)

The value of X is -4.66 K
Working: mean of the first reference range 360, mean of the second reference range 367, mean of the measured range 408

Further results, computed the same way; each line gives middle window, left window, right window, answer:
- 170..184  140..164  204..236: 1.2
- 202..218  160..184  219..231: -1.5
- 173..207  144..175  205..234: 1.8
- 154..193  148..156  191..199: 0.8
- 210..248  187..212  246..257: -1.5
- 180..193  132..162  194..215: 1.2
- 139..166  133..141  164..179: -1.0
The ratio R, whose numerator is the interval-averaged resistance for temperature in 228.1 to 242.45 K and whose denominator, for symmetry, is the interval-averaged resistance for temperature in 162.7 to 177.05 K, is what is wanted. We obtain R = 1.0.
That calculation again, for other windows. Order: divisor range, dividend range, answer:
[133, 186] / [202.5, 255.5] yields 1.08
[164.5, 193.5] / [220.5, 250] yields 1.06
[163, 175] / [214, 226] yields 1.17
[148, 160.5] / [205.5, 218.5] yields 1.16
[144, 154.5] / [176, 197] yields 0.96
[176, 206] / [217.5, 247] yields 1.04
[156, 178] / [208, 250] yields 1.08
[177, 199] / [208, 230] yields 1.16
